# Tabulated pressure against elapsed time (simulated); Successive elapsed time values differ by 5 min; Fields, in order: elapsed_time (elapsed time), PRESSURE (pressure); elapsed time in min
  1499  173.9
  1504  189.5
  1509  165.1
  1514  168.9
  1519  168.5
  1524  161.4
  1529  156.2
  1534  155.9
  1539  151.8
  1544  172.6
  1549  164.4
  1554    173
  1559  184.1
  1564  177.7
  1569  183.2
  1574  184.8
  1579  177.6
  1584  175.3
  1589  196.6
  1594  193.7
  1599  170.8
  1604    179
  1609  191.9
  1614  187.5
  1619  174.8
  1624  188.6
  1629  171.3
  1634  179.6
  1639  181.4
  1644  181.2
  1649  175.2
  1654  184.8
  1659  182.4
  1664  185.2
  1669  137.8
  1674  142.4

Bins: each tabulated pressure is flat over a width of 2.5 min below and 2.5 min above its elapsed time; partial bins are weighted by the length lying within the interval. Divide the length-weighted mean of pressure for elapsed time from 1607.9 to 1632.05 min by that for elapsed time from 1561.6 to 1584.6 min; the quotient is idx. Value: 1.01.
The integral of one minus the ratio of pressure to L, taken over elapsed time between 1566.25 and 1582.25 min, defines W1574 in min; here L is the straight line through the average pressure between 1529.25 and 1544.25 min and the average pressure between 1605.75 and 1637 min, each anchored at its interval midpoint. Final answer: -1.2 min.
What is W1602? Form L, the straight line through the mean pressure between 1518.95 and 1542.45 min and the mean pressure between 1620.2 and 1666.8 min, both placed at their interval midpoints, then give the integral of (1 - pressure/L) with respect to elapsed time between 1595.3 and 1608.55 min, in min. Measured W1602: -0.5 min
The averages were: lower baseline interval 158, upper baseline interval 181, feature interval 179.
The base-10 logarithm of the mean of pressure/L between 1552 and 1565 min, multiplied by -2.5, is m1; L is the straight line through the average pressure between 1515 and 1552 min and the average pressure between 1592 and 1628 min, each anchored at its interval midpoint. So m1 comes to -0.06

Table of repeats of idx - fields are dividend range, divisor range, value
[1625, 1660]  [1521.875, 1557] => 1.11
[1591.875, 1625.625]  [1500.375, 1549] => 1.11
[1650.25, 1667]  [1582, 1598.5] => 0.97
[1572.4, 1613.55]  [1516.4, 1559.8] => 1.12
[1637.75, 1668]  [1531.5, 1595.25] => 1.02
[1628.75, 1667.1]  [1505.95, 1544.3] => 1.11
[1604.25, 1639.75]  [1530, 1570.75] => 1.07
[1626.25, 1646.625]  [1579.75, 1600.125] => 0.97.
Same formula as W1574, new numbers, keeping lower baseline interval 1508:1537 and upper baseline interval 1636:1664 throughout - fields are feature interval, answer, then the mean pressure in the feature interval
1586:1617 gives -2.16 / 186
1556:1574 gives -1.40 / 182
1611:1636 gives -0.46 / 181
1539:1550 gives 0.02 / 165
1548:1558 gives -0.28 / 172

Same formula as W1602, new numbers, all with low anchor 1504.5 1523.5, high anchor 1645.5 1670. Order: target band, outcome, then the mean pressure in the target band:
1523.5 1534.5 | 0.8 min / 158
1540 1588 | -1.5 min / 177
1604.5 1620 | -1.0 min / 185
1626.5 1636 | 0.0 min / 175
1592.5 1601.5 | -0.4 min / 181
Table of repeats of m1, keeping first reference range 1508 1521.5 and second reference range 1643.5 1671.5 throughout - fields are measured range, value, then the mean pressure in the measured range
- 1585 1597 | -0.12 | 192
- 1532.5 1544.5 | 0.07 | 158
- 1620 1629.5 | -0.05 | 181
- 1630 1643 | -0.04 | 180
